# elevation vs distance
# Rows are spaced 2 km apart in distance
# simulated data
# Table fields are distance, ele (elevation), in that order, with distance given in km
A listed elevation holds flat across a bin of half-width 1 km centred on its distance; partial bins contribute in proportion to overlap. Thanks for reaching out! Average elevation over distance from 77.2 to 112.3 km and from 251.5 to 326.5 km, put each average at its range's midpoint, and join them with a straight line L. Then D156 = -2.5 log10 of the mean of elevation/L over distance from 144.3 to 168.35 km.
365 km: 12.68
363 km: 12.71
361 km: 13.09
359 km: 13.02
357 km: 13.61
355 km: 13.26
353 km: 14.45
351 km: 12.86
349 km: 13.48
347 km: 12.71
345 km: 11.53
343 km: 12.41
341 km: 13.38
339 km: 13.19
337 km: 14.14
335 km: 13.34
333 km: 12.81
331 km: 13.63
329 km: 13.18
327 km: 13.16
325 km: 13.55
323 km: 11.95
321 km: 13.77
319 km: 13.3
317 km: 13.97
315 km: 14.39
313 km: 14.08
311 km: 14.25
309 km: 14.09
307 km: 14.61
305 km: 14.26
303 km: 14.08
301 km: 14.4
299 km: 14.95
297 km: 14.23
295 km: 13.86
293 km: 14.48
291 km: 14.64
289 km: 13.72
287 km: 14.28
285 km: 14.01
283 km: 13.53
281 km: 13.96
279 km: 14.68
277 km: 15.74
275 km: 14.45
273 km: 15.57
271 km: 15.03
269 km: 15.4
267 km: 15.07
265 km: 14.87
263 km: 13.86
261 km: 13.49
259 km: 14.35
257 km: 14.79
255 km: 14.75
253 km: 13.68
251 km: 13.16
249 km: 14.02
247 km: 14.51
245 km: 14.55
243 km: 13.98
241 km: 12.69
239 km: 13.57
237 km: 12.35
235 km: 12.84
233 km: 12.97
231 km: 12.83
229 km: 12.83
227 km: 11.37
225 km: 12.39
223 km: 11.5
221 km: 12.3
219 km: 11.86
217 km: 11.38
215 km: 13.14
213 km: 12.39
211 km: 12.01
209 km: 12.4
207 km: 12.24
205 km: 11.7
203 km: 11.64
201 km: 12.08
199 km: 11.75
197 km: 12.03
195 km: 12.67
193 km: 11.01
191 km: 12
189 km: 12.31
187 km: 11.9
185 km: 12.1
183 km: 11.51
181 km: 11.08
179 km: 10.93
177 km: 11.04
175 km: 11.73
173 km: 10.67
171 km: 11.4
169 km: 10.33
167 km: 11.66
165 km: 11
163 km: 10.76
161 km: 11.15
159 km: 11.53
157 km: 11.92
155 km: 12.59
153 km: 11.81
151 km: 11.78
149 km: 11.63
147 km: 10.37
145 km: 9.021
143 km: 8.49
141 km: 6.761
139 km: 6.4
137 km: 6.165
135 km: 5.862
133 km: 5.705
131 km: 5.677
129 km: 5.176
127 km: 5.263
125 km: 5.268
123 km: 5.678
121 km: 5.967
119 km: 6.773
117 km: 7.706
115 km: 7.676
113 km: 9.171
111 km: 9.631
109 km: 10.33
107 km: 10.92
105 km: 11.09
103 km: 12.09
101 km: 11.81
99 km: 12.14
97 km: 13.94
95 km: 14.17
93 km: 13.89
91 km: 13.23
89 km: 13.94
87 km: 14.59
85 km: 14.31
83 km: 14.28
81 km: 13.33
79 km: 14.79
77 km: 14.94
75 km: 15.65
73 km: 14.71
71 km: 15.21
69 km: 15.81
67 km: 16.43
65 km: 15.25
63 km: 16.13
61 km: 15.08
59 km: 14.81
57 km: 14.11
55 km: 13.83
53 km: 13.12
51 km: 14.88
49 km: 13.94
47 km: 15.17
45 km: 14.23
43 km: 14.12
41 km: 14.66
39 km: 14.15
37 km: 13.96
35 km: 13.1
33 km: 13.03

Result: 0.18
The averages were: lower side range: 12.9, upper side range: 14.3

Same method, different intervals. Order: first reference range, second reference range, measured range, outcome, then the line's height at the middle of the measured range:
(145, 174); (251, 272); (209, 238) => 0.082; 13.3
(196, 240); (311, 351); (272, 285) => -0.143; 12.8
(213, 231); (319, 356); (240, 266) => -0.134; 12.4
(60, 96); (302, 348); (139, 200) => 0.275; 14.3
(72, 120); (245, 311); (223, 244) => 0.095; 13.9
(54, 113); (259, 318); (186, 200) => 0.179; 14.1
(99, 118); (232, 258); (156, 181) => 0.050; 11.7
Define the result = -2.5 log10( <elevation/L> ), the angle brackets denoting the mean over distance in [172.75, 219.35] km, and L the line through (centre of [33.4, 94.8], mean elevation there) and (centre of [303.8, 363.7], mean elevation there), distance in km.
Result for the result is 0.18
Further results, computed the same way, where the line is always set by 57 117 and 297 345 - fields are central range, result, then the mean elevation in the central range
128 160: 0.46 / 8.81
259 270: -0.07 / 14.5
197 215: 0.12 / 12.1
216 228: 0.15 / 11.8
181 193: 0.14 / 11.8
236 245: 0.02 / 13.3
